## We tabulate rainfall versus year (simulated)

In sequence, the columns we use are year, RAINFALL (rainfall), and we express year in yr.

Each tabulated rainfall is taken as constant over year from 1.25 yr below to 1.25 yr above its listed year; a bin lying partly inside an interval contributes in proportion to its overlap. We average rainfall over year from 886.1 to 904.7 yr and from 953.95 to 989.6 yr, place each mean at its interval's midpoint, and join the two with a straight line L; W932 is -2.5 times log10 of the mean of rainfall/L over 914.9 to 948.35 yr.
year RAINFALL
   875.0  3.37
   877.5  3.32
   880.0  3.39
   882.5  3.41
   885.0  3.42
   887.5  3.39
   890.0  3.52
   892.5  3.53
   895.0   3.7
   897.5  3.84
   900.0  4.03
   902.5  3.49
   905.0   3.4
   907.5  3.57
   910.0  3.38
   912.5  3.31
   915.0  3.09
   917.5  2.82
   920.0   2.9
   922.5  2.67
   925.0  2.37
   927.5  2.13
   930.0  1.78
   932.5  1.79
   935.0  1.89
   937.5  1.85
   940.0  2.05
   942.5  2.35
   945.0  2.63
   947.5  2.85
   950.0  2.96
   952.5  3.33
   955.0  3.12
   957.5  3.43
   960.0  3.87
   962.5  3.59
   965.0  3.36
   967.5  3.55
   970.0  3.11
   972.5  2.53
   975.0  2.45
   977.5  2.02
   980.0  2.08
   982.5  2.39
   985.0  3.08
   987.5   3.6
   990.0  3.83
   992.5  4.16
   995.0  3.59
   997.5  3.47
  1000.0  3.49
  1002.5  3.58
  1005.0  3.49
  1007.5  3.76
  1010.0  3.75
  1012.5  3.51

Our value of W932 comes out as 0.390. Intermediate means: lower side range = 3.63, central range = 2.34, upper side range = 3.03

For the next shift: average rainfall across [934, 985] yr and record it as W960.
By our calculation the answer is 2.78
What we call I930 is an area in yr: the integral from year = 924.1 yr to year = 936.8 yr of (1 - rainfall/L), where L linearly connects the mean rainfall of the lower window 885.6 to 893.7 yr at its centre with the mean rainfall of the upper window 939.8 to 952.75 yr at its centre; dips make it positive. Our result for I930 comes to 4.1 yr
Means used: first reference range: 3.47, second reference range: 2.7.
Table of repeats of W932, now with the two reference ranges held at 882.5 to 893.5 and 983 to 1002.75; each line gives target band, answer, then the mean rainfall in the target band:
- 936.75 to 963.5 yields 0.20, 2.93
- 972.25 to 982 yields 0.49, 2.25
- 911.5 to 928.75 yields 0.26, 2.75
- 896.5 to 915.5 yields -0.02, 3.53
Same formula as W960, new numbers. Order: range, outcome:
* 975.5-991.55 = 2.84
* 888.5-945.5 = 2.88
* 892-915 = 3.56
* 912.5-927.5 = 2.76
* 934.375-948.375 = 2.27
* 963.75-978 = 2.88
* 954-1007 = 3.24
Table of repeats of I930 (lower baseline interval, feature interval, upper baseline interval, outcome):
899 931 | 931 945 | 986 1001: 5.1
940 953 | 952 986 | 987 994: 2.9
